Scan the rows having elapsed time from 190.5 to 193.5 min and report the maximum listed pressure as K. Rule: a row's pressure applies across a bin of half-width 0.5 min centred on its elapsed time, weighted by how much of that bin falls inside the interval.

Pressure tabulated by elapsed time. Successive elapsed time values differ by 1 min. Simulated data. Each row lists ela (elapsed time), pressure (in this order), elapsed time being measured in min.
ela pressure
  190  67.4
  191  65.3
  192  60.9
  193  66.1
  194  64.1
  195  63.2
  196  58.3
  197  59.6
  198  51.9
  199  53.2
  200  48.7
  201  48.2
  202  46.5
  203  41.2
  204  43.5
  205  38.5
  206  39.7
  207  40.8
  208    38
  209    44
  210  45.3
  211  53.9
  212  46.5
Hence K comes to 66.1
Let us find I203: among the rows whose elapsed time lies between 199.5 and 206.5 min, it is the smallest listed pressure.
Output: 38.5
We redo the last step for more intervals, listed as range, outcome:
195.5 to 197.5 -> 58.3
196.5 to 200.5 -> 48.7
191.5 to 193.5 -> 60.9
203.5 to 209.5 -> 38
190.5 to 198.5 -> 51.9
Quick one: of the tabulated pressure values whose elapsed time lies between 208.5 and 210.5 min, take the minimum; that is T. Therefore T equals 44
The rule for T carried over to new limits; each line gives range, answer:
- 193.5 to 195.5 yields 63.2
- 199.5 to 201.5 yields 48.2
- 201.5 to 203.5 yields 41.2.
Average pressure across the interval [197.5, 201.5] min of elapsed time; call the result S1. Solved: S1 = 50.5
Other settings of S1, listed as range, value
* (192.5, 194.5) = 65.1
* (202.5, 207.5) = 40.7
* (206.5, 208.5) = 39.4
